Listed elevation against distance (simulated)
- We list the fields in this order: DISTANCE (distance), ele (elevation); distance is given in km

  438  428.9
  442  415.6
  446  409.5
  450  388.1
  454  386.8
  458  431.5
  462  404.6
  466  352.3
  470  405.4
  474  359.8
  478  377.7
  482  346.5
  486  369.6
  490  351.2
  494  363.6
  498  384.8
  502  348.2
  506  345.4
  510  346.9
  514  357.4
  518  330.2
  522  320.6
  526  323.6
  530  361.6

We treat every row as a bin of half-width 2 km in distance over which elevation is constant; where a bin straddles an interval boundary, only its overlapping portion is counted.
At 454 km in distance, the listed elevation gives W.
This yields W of 386.8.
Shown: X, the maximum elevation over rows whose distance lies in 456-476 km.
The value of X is 431.5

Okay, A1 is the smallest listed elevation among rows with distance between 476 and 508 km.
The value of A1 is 345.4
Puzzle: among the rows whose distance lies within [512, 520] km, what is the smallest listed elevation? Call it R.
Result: 330.2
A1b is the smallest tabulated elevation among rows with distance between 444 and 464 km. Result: 386.8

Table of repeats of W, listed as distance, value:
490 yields 351.2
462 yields 404.6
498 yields 384.8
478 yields 377.7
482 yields 346.5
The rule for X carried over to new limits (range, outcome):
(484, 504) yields 384.8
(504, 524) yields 357.4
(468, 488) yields 405.4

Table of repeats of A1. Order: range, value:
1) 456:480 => 352.3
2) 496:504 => 348.2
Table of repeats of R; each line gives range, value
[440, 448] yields 409.5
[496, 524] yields 320.6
